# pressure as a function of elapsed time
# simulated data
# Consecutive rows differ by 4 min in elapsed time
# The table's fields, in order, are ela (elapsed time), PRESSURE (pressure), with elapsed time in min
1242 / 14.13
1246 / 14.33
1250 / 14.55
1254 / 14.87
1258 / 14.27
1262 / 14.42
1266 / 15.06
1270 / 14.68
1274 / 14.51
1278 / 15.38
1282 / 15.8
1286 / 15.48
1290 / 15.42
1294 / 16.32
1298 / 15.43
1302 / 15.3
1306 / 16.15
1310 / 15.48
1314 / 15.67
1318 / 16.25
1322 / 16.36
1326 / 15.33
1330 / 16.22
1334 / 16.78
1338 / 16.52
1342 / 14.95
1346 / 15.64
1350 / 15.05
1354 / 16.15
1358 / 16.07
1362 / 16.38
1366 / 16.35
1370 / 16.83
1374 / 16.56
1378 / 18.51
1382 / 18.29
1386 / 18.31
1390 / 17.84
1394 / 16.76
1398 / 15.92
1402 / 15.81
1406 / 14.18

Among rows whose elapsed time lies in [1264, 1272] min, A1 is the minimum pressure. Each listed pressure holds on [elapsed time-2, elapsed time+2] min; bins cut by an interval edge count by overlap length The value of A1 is 14.68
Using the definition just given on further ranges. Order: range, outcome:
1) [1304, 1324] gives 15.48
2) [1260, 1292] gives 14.42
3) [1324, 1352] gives 14.95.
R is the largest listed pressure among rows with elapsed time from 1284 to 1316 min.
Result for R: 16.32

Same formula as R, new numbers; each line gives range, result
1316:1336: 16.78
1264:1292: 15.8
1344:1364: 16.38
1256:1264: 14.42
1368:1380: 18.51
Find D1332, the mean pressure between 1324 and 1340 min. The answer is 16.2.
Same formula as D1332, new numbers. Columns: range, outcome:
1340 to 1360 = 15.6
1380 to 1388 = 18.3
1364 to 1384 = 17.3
